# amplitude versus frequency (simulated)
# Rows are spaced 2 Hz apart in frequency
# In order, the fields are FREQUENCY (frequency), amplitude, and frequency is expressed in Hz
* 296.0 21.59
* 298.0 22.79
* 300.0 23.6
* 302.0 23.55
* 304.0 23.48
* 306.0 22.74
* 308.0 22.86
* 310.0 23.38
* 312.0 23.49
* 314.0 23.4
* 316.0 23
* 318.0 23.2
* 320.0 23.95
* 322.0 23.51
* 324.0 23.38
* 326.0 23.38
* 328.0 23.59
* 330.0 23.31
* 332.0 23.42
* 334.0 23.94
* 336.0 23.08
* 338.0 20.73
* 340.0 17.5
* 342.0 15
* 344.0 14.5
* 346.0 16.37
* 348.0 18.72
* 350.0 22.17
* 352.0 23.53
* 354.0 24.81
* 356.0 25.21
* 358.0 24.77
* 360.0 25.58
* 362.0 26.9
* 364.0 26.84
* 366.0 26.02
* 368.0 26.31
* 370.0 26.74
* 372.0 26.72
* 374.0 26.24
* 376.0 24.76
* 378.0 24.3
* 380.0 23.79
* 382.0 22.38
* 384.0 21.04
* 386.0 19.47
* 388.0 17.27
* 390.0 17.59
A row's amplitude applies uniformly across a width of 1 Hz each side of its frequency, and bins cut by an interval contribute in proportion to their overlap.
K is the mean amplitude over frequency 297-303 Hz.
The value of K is 23.3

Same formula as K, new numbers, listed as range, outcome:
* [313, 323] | 23.4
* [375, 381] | 24.3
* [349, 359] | 24.1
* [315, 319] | 23.1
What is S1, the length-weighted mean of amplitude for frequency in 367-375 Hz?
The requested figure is 26.5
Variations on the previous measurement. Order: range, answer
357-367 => 26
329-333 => 23.4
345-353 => 20.2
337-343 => 17.7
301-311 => 23.2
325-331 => 23.4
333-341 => 21.3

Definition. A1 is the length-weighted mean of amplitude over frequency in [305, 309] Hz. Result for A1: 22.8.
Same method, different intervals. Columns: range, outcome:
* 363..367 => 26.4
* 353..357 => 25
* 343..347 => 15.4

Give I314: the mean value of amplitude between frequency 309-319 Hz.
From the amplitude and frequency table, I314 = 23.3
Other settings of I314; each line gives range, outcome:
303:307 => 23.1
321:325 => 23.4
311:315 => 23.4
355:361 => 25.2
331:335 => 23.7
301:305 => 23.5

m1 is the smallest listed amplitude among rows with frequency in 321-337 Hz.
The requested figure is 23.08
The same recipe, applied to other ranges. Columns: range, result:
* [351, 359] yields 23.53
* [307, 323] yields 22.86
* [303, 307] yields 22.74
